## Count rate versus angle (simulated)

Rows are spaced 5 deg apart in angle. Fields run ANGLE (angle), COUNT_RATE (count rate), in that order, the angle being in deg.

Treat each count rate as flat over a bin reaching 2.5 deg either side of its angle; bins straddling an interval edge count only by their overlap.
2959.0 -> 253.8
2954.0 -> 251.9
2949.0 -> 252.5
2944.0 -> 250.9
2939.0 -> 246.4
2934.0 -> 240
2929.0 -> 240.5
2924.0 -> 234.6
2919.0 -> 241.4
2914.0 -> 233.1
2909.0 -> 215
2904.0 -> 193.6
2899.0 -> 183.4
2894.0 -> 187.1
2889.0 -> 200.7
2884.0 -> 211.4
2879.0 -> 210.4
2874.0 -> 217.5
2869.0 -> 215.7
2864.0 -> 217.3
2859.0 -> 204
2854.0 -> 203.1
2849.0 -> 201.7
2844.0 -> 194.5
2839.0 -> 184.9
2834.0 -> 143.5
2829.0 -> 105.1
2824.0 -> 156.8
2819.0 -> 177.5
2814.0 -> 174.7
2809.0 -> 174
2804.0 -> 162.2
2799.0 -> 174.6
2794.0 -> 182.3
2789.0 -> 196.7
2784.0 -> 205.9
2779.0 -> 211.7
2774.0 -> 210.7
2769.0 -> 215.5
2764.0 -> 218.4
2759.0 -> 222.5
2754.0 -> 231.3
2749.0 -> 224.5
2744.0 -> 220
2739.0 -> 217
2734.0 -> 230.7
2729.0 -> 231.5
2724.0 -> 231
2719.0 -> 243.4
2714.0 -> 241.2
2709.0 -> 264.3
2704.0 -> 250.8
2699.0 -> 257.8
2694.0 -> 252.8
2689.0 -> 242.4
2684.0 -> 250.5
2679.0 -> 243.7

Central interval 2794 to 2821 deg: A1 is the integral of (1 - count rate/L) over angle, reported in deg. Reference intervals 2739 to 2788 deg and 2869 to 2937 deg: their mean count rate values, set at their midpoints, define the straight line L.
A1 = 5.41 deg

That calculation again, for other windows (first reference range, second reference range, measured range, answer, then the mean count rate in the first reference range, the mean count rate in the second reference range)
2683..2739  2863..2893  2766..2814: 7.6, 244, 211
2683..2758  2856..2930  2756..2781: 1.7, 239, 213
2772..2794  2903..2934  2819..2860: 7.9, 203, 229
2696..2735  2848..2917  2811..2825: 3.2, 244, 207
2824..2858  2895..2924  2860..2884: -2.9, 172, 214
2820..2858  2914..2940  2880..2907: 2.1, 172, 240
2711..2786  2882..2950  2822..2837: 5.9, 224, 223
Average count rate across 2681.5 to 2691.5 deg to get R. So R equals 246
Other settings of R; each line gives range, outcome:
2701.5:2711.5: 258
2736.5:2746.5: 218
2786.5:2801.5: 185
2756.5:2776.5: 217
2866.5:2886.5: 214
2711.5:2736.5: 236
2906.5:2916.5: 224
